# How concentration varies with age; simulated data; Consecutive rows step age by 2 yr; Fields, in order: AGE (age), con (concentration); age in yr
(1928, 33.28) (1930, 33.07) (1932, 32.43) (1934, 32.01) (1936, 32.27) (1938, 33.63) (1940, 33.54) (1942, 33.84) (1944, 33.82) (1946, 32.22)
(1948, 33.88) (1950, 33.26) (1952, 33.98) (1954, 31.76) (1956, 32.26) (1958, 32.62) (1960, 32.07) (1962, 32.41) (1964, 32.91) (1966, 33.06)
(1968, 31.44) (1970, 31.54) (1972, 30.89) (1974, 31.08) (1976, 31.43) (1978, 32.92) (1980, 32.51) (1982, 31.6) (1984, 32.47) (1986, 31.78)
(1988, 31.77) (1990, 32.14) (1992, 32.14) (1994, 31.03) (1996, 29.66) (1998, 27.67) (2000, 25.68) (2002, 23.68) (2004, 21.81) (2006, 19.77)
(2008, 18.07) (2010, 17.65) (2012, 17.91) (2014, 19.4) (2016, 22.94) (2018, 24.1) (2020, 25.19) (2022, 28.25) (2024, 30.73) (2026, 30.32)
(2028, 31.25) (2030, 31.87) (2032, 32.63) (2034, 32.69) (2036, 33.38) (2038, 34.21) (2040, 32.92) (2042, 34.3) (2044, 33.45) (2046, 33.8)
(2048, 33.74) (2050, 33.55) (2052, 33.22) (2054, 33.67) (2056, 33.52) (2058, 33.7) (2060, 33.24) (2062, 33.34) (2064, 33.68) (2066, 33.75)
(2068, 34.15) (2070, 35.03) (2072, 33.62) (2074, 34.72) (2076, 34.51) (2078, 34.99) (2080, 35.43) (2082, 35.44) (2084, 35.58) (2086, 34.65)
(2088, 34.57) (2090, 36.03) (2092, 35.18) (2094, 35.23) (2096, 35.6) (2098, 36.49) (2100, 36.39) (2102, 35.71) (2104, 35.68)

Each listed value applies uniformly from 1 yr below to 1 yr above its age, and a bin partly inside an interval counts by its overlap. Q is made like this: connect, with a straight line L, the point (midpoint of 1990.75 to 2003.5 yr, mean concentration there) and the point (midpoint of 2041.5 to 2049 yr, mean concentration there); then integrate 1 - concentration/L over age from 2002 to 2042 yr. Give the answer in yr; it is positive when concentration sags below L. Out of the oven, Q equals 5.8 yr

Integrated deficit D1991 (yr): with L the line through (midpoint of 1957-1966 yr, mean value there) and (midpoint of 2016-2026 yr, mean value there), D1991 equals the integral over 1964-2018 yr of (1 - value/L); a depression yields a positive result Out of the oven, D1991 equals 3.9 yr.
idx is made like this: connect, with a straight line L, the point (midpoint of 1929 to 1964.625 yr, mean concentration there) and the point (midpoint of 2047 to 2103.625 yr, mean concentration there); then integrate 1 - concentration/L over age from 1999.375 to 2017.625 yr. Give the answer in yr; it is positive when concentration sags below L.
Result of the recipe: 7.0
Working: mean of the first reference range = 32.9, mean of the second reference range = 34.6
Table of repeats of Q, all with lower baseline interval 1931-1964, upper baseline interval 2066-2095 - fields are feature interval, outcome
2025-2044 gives 0.9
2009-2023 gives 4.8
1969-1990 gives 1.0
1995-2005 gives 2.4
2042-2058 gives 0.4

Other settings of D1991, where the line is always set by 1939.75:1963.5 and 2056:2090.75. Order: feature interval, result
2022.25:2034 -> 0.9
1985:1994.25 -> 0.4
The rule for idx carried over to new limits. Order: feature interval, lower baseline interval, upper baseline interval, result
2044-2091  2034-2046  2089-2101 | 0.6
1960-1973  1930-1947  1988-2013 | -1.2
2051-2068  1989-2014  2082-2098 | -1.0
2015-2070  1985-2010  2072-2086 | -1.1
